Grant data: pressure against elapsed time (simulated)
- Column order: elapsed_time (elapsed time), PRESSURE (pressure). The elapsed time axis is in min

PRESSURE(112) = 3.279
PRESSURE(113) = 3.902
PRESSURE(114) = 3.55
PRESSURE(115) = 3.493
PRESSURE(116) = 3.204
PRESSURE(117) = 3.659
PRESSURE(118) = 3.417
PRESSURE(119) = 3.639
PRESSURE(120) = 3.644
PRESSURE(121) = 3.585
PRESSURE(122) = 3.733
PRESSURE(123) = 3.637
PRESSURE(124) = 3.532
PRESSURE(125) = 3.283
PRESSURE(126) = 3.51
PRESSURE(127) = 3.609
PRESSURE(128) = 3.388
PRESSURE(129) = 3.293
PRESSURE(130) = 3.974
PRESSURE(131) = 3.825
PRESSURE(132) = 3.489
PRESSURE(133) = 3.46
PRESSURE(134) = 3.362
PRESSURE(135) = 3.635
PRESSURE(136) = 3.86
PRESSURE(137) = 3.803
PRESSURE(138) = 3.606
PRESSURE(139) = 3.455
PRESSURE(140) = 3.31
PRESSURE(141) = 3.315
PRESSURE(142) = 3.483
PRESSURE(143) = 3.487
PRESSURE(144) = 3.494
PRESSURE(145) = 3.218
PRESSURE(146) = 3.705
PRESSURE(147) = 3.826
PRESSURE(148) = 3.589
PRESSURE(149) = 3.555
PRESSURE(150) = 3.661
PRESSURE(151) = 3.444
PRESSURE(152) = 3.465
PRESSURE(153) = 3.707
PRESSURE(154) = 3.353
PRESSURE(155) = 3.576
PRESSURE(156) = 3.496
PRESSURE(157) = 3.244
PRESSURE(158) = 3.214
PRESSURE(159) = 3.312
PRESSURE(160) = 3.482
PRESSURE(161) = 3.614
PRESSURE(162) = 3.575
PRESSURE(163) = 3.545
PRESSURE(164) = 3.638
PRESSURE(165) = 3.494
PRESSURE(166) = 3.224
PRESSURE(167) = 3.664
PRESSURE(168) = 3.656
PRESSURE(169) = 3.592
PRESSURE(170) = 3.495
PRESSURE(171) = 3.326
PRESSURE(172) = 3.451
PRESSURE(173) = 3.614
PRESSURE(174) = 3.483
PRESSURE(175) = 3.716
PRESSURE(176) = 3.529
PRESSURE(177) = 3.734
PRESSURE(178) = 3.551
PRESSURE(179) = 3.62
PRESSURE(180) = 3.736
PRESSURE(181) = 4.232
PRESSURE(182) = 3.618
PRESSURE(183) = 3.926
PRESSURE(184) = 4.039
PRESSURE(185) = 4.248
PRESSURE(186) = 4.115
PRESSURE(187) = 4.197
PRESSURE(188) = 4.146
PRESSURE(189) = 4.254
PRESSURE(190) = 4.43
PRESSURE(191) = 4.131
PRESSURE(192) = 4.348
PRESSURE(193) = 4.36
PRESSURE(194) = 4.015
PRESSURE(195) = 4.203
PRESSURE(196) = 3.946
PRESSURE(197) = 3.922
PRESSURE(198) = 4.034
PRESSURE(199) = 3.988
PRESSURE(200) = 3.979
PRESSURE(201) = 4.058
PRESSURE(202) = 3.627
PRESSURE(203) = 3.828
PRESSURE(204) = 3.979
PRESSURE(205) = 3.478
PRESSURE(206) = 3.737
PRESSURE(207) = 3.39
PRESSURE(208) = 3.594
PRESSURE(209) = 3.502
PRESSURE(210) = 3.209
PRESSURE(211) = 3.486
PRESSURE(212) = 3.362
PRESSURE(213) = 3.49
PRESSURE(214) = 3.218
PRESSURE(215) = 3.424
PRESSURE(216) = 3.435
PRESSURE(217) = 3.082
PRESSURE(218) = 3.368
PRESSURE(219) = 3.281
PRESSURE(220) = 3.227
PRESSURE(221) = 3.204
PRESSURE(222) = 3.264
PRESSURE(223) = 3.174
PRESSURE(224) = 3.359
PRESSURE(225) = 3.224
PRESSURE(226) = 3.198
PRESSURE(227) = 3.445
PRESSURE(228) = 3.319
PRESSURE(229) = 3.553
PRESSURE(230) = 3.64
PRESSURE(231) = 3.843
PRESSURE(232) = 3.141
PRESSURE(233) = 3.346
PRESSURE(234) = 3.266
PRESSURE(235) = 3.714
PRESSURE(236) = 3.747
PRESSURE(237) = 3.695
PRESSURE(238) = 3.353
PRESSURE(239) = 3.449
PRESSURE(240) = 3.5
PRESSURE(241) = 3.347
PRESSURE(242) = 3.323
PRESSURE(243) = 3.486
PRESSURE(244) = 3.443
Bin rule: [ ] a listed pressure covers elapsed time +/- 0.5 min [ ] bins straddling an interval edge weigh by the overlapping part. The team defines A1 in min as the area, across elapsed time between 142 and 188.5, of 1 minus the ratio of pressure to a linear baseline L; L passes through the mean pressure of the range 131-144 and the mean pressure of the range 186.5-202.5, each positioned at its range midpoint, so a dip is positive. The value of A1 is 2.3 min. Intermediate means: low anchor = 3.53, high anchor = 4.1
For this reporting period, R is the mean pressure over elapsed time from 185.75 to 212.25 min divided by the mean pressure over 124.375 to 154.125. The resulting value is 1.10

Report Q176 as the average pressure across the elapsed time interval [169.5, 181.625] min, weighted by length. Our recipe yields 3.62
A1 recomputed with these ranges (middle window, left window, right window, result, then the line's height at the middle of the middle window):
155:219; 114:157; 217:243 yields -4.4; 3.46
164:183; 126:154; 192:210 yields 0.6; 3.72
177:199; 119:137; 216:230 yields -4.1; 3.41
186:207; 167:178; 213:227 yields -3.7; 3.42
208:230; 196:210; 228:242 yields 1.8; 3.63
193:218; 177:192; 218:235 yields 0.1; 3.69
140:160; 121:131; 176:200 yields 1.4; 3.74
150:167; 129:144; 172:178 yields 0.5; 3.58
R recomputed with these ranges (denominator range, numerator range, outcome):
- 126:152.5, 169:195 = 1.10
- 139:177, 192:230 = 1.02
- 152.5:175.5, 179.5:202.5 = 1.16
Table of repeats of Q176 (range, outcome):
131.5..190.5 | 3.63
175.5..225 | 3.73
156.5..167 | 3.45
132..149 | 3.54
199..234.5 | 3.46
